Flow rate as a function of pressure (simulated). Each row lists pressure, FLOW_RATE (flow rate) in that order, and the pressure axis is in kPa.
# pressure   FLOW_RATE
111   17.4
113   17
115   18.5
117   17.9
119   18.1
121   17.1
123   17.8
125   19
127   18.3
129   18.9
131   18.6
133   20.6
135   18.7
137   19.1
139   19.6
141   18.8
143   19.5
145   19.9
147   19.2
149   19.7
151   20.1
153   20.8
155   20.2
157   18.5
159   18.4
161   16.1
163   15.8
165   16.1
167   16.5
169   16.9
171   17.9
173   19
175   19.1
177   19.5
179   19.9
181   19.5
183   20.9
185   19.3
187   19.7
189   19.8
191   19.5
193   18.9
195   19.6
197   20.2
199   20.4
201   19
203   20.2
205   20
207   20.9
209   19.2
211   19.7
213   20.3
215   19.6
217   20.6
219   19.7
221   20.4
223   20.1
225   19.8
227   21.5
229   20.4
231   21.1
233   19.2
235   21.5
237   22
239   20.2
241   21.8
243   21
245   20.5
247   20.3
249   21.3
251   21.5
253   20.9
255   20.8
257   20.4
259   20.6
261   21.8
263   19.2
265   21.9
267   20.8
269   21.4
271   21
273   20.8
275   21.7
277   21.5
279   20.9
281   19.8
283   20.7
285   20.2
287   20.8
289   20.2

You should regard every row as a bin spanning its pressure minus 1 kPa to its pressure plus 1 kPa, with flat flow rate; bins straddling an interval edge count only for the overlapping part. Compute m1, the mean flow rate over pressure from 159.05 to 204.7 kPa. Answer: 18.8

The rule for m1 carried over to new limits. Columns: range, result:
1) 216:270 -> 20.8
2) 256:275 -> 20.9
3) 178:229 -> 20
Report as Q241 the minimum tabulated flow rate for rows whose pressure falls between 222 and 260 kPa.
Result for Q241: 19.2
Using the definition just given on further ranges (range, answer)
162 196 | 15.8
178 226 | 18.9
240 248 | 20.3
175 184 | 19.1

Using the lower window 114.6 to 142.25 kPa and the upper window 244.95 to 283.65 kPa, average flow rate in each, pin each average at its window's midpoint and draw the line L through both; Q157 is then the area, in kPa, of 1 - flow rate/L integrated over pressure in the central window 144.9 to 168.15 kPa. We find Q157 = 0.9 kPa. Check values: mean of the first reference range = 18.7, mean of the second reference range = 20.9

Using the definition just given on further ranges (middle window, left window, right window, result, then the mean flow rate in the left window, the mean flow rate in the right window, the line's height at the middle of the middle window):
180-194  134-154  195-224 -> 0.1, 19.5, 20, 19.8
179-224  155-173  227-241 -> -1.6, 17.3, 20.9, 19.2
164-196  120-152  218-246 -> 1.5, 19.1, 20.7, 19.8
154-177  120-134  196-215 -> 1.8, 18.6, 20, 19.3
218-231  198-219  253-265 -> -0.1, 20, 20.7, 20.2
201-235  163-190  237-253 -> -0.2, 18.7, 21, 20.1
